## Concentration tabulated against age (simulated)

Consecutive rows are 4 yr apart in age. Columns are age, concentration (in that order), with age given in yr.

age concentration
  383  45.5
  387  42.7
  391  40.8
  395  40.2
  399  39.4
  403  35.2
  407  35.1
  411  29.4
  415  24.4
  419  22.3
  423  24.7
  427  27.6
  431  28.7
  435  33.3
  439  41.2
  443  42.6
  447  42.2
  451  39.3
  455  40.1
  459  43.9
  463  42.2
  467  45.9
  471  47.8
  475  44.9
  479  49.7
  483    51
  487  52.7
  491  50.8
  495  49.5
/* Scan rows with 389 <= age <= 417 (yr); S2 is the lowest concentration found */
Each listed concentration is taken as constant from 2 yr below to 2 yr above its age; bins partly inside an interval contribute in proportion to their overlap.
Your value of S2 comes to 24.4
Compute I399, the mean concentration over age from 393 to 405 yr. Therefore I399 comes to 38.3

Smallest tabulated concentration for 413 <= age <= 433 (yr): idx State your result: 22.3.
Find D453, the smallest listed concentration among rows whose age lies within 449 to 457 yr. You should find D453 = 39.3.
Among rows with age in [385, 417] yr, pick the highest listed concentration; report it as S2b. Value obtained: 42.7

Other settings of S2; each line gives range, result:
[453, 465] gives 40.1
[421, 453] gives 24.7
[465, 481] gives 44.9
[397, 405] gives 35.2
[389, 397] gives 40.2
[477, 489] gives 49.7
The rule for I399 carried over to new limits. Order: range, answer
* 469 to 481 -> 47.5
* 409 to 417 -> 26.9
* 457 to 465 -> 43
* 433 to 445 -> 39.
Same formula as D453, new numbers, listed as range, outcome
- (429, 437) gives 28.7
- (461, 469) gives 42.2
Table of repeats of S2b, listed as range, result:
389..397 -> 40.8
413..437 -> 33.3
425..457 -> 42.6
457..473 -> 47.8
